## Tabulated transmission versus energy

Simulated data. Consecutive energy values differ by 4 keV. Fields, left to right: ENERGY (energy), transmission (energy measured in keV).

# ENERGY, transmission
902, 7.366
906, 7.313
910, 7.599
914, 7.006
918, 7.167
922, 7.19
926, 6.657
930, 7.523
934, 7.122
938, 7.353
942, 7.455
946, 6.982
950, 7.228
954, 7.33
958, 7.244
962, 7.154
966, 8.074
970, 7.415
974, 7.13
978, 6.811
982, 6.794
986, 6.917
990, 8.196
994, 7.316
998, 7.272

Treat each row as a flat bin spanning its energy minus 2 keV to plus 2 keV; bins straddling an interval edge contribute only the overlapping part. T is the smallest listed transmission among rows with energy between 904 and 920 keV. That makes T 7.006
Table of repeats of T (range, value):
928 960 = 6.982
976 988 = 6.794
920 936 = 6.657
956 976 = 7.13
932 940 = 7.122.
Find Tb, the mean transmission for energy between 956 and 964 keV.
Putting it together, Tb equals 7.2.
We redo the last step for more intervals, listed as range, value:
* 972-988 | 6.91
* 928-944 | 7.36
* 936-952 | 7.25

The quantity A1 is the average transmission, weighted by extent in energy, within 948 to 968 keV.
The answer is 7.41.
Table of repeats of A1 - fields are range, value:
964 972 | 7.74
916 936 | 7.13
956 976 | 7.4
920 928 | 6.92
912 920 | 7.09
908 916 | 7.3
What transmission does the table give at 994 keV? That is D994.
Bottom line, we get 7.316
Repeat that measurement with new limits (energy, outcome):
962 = 7.154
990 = 8.196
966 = 8.074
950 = 7.228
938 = 7.353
